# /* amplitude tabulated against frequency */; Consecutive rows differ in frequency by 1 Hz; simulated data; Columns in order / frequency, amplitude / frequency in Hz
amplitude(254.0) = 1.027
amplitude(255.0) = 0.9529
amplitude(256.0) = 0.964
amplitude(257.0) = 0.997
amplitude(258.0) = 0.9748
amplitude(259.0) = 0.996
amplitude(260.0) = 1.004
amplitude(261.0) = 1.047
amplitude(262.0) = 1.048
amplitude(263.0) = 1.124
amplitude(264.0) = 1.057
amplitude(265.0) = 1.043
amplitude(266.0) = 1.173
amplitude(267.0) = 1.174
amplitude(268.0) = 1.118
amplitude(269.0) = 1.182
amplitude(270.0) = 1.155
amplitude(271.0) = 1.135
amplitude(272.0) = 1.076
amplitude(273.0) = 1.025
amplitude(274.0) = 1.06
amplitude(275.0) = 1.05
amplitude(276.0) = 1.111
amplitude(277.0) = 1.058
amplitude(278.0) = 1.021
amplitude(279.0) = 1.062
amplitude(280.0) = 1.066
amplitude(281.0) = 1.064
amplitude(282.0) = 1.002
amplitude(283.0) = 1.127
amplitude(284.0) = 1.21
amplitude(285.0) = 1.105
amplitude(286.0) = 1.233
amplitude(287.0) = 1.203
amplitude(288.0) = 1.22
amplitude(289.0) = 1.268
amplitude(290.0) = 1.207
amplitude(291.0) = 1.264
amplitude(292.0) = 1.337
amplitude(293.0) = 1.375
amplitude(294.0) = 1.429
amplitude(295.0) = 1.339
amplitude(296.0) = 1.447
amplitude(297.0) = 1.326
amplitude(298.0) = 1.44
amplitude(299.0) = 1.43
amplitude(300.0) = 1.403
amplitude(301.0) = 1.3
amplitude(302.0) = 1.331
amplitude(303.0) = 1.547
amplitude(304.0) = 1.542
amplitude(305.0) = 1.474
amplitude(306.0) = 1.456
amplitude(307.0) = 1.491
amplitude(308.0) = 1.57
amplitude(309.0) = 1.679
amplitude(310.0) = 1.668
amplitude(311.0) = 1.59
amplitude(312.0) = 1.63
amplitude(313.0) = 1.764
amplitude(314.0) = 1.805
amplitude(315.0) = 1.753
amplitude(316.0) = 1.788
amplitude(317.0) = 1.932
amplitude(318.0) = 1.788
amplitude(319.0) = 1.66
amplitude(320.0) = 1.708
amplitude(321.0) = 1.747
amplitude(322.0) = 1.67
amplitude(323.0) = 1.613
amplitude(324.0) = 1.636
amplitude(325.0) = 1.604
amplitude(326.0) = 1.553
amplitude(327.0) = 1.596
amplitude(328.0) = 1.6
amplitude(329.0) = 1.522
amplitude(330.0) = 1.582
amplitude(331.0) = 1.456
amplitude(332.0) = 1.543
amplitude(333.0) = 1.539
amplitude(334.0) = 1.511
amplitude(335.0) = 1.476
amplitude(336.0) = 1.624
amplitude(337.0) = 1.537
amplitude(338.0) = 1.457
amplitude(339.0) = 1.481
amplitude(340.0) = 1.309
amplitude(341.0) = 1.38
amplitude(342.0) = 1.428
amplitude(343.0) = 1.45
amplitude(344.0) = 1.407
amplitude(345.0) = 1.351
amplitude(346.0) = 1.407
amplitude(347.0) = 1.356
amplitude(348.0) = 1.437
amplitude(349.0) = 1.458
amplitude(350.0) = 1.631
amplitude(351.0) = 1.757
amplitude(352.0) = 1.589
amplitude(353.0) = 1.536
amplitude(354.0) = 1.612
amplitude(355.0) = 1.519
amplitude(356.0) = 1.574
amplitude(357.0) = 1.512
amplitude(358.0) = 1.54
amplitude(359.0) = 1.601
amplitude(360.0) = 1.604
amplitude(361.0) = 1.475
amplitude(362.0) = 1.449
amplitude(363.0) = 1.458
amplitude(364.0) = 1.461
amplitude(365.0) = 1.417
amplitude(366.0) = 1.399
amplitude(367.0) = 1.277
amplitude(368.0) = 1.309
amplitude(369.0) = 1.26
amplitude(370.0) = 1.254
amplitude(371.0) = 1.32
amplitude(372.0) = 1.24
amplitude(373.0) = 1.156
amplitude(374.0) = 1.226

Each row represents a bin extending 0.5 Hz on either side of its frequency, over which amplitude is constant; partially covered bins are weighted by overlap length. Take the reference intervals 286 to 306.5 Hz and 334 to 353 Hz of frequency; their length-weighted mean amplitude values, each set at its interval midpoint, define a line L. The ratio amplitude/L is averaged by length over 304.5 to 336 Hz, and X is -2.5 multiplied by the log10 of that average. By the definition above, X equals -0.15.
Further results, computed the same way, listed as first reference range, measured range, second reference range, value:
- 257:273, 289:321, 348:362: -0.18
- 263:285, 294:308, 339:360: -0.16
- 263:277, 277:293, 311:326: 0.12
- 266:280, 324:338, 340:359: -0.11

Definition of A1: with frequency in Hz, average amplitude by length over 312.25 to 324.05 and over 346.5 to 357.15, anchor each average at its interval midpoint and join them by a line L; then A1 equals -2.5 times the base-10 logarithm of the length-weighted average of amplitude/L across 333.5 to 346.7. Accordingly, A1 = 0.12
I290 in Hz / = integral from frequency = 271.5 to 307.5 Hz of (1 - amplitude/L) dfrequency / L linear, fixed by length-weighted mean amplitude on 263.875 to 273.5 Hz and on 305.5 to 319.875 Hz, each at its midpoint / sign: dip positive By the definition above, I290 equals 3.5 Hz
